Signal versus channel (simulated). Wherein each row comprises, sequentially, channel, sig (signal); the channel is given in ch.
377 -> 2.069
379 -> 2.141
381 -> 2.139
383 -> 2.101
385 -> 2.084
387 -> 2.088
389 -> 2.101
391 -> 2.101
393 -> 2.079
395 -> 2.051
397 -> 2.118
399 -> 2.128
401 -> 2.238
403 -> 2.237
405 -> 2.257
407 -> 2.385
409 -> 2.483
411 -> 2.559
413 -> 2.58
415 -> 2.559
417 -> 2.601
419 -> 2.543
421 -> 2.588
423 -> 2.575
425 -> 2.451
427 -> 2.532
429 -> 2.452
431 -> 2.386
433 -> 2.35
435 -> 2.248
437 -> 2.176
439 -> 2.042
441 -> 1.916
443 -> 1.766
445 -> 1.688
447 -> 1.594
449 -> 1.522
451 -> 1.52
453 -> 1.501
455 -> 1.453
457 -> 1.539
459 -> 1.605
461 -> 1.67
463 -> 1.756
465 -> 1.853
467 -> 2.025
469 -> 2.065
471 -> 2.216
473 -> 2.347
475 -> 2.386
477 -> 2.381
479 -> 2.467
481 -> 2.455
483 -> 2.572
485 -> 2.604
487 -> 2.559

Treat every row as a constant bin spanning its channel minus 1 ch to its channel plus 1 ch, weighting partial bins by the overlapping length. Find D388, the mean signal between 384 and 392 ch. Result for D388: 2.09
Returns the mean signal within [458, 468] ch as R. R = 1.78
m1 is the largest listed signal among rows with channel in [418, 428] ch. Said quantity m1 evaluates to 2.588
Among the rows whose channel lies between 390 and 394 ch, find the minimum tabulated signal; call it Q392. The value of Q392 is 2.079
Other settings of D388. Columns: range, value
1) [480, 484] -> 2.51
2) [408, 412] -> 2.52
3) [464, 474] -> 2.1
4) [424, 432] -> 2.46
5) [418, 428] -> 2.54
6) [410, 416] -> 2.57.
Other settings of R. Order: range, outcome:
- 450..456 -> 1.49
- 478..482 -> 2.46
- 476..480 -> 2.42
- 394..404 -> 2.15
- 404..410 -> 2.38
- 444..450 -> 1.6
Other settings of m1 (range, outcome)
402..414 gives 2.58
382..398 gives 2.118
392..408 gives 2.385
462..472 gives 2.216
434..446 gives 2.248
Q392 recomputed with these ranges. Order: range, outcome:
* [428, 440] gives 2.042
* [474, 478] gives 2.381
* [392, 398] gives 2.051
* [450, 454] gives 1.501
